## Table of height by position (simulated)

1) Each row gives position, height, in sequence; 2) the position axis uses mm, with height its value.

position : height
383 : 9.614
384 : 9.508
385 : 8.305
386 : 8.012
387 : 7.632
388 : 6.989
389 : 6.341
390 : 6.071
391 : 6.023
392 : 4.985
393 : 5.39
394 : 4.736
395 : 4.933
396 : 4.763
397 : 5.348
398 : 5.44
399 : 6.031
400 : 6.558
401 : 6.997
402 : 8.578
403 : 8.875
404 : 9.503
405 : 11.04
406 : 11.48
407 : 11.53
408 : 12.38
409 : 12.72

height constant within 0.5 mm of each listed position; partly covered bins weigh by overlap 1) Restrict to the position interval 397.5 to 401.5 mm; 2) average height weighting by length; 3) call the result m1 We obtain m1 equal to 6.26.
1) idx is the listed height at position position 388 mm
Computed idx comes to 6.989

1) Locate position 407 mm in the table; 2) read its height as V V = 11.53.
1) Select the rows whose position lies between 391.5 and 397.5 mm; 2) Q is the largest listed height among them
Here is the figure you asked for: 5.39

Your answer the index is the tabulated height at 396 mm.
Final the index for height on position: 4.763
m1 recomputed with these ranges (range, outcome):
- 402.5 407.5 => 10.5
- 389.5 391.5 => 6.05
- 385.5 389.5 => 7.24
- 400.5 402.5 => 7.79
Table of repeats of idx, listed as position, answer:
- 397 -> 5.348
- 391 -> 6.023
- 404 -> 9.503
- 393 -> 5.39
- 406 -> 11.48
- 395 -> 4.933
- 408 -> 12.38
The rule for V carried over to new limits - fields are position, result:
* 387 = 7.632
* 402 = 8.578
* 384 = 9.508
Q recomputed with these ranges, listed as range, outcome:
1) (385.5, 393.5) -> 8.012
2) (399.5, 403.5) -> 8.875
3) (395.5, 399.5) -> 6.031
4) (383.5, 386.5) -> 9.508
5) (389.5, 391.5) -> 6.071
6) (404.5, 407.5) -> 11.53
